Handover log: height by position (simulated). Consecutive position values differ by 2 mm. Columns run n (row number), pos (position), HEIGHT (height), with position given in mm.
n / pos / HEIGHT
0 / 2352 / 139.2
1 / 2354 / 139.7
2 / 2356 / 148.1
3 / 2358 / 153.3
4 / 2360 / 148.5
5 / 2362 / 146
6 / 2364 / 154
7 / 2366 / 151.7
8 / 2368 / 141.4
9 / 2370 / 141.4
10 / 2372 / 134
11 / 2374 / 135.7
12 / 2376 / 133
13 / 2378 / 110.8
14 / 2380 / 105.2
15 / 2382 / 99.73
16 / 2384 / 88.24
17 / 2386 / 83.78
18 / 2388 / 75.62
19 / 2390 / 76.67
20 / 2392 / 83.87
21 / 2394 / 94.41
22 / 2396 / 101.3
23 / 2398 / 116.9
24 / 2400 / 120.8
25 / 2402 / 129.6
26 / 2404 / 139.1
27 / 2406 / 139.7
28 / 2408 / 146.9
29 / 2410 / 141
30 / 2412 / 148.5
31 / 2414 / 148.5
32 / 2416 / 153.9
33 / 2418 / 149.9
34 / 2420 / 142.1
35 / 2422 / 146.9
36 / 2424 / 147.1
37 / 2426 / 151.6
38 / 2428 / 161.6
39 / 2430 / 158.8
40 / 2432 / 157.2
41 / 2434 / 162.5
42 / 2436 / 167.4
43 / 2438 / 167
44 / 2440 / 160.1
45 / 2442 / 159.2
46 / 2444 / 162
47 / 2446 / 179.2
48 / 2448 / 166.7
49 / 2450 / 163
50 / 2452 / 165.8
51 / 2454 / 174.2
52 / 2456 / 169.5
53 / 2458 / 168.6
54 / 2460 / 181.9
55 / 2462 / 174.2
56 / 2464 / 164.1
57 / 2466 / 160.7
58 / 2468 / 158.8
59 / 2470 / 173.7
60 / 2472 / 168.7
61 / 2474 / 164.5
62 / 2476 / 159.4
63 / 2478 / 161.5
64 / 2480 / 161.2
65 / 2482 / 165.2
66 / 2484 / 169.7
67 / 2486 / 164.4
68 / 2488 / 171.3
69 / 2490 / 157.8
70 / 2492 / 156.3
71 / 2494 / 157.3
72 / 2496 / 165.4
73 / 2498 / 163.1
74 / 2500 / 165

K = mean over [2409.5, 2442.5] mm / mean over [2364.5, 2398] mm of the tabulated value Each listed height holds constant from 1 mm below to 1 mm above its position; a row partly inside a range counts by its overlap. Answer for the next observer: 1.40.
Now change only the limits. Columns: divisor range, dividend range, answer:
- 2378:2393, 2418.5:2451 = 1.79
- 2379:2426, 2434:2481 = 1.37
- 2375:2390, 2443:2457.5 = 1.72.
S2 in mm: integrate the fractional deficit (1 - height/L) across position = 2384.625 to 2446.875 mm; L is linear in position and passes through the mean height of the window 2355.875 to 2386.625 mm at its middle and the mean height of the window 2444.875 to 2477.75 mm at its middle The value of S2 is 5.13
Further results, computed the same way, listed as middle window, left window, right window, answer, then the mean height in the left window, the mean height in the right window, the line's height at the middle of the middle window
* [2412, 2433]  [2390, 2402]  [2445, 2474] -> -3.4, 103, 169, 131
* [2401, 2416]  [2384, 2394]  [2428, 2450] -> -3.8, 82.3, 164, 114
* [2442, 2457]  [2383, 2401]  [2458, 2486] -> -2.3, 93.5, 166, 146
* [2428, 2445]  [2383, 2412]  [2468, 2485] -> -3.0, 111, 165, 138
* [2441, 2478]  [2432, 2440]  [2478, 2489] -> -0.5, 164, 166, 165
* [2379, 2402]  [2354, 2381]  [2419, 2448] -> 7.8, 139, 159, 146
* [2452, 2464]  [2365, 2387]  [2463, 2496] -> -1.4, 120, 163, 155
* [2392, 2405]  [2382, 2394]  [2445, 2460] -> -2.1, 84.2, 170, 98.2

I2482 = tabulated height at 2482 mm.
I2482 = 165.2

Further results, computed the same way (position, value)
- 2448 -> 166.7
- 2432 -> 157.2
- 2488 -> 171.3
